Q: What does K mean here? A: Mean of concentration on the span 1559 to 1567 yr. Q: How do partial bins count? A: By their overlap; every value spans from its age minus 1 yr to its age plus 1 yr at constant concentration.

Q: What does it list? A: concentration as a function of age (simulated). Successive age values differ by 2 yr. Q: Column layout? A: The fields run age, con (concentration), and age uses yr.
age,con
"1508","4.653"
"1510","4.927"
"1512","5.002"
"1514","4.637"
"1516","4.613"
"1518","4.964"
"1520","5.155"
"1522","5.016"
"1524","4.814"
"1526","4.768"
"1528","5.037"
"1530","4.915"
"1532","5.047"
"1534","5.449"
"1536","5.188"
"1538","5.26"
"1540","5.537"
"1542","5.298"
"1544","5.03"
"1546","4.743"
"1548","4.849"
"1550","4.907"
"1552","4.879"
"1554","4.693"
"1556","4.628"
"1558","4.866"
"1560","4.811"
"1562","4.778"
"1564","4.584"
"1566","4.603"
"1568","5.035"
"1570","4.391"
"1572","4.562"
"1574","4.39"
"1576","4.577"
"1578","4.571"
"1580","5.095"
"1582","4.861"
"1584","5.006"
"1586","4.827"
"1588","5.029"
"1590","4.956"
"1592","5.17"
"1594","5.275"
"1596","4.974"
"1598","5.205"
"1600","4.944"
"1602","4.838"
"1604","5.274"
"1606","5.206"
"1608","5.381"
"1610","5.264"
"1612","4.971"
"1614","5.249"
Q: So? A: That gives 4.69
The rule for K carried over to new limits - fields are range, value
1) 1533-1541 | 5.36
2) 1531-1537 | 5.23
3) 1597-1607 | 5.09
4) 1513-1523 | 4.88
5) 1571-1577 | 4.51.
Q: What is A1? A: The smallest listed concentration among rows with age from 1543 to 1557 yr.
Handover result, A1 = 4.628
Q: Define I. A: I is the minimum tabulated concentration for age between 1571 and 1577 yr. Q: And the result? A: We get 4.39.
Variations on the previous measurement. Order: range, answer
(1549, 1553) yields 4.879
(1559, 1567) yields 4.584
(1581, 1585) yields 4.861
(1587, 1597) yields 4.956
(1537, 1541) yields 5.26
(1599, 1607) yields 4.838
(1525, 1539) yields 4.768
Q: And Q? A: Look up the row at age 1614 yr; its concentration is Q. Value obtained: 5.249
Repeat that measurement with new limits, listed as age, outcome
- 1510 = 4.927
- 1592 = 5.17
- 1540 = 5.537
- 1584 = 5.006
